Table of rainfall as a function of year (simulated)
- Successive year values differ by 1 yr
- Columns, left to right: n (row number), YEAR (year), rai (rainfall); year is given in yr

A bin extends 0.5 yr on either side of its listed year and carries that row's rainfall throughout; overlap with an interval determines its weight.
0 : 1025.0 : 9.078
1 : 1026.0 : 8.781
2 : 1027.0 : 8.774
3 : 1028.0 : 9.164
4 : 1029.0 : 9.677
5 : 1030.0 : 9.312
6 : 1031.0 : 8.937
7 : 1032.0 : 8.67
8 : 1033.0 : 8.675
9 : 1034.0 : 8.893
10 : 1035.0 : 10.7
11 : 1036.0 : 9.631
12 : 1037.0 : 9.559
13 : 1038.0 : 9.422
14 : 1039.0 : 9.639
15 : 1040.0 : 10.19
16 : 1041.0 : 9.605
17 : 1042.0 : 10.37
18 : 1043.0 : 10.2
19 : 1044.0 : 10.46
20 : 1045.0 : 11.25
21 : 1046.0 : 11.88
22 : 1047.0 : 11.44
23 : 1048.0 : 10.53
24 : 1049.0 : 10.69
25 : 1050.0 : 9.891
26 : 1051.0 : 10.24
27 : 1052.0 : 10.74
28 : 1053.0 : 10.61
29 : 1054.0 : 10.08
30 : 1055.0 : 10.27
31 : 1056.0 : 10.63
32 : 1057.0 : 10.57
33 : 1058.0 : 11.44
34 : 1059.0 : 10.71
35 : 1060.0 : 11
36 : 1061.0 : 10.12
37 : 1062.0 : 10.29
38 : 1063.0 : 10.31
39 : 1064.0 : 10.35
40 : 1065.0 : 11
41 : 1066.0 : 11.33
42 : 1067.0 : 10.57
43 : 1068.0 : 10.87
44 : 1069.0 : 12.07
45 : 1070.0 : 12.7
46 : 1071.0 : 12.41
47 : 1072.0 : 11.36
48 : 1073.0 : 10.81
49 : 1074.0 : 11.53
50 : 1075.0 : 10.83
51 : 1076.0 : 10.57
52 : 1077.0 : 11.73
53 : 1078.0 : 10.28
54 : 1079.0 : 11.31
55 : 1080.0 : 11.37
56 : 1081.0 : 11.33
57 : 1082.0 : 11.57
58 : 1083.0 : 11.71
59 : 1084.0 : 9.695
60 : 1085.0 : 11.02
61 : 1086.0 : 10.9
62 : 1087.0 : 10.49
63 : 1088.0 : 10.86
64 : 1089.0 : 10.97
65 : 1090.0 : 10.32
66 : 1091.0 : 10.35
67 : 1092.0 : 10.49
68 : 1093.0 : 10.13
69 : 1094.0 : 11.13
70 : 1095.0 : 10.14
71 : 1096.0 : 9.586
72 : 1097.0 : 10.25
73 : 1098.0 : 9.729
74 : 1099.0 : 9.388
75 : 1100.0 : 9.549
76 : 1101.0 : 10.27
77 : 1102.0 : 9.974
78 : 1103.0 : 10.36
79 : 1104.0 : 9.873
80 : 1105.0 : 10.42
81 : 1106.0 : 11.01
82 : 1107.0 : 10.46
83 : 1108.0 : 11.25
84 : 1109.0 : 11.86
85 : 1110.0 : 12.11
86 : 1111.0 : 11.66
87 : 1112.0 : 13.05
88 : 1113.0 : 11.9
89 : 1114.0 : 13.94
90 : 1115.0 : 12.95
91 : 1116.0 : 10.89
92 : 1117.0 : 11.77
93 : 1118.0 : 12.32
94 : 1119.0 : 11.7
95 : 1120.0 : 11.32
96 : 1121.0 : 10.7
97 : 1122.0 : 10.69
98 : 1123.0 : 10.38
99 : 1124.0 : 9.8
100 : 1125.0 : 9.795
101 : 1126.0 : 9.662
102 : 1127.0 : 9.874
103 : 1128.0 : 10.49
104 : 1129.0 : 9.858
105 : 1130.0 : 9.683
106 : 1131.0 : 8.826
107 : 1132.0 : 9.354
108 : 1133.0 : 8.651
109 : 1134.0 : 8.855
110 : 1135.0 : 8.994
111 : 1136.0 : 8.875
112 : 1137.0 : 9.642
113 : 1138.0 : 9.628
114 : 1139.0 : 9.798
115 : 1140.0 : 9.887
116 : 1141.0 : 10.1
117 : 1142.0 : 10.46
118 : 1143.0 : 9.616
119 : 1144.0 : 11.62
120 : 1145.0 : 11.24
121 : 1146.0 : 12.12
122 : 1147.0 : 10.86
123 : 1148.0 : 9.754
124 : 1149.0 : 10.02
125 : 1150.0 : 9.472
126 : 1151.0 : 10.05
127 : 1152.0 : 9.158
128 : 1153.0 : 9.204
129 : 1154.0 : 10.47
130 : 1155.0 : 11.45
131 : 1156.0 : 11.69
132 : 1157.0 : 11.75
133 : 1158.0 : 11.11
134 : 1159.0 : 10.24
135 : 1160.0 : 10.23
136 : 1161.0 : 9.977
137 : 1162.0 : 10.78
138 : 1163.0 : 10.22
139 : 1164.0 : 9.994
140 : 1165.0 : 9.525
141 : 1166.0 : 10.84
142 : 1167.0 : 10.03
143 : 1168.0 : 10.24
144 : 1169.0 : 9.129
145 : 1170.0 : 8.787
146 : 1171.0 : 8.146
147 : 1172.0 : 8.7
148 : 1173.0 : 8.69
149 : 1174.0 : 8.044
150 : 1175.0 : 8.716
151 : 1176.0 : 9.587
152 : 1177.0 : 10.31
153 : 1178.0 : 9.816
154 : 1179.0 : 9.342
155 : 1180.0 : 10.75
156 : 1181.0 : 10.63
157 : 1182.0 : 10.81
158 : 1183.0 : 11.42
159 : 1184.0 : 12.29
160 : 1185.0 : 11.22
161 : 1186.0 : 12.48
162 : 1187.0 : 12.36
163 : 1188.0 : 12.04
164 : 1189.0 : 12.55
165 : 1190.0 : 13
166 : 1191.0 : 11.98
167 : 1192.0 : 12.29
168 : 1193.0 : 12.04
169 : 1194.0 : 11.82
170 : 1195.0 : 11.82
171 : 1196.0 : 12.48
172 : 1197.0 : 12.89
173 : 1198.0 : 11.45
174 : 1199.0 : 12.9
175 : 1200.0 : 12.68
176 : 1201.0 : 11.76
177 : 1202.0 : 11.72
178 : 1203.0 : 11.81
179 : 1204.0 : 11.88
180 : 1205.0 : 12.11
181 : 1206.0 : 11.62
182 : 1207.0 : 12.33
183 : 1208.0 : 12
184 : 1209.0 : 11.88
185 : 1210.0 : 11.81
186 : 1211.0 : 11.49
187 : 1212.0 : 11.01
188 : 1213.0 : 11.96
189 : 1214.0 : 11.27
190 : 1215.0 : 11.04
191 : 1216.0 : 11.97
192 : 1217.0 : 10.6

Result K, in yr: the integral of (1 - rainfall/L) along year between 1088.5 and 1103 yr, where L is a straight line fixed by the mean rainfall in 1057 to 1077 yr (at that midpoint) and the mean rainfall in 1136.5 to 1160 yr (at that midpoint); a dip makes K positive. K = 0.9 yr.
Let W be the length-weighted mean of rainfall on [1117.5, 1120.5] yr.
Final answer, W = 11.8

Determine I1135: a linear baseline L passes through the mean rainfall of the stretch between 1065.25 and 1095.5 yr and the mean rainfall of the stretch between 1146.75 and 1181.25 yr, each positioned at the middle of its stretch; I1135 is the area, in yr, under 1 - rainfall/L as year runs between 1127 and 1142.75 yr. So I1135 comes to 1.2 yr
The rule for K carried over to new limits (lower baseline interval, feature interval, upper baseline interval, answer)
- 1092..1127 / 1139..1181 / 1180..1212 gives 5.24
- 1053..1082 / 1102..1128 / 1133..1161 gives -1.56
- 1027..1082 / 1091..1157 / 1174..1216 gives 3.31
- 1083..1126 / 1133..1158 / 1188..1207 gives 2.72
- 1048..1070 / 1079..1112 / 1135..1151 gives -0.67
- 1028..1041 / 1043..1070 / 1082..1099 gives -2.53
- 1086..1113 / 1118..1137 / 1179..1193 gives 1.85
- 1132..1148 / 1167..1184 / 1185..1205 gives 2.61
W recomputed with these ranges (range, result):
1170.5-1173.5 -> 8.51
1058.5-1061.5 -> 10.6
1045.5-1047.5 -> 11.7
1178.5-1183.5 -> 10.6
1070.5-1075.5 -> 11.4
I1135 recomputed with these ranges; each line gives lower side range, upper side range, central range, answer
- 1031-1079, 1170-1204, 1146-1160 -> 0.69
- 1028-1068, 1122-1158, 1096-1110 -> -0.33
